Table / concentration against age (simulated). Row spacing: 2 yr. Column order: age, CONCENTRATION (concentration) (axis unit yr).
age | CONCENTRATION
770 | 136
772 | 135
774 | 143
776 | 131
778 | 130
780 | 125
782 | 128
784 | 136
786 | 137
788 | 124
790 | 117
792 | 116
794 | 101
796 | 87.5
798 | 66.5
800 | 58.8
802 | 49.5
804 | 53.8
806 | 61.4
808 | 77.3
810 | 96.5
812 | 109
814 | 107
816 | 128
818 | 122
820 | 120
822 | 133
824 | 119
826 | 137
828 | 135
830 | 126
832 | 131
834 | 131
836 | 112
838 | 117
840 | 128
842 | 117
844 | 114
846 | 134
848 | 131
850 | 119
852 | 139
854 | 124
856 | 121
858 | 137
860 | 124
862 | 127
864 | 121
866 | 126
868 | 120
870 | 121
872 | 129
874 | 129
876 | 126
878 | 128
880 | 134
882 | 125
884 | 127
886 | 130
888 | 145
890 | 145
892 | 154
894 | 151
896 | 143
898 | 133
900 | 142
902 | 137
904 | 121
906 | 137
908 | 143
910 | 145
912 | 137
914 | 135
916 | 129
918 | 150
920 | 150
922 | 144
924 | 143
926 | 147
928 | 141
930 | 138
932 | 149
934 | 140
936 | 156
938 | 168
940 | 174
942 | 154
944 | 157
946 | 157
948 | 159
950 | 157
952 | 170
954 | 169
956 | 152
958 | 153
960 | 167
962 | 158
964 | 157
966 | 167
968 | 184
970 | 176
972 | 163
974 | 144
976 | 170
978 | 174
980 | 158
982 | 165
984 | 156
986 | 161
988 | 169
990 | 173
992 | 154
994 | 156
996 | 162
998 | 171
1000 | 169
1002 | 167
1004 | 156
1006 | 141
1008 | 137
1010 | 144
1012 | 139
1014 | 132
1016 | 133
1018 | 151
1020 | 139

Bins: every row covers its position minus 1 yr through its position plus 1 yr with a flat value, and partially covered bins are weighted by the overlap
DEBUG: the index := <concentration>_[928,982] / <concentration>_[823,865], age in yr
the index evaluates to 1.27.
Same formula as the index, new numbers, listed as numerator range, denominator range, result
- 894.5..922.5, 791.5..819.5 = 1.58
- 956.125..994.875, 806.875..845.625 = 1.37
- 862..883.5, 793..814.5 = 1.61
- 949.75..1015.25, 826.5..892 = 1.25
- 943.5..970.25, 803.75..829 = 1.49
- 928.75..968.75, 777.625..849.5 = 1.43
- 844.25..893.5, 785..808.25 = 1.48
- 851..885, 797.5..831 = 1.26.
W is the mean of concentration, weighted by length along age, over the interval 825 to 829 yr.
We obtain 136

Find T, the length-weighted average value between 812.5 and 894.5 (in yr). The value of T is 128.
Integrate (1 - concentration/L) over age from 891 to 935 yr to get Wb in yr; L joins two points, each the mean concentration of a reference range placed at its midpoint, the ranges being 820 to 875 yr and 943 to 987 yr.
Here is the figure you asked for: 1.5 yr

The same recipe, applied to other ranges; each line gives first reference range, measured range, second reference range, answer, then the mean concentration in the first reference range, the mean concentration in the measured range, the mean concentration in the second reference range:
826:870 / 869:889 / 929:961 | 0.9 yr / 126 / 129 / 158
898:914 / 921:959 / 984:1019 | -2.9 yr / 137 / 154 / 154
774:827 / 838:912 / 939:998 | 0.4 yr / 107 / 131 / 163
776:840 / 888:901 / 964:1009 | -0.9 yr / 110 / 145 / 162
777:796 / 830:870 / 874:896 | 2.0 yr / 122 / 125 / 136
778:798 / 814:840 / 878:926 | -0.2 yr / 117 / 125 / 139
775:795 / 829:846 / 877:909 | 1.0 yr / 124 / 123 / 137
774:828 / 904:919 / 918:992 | 0.6 yr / 108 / 138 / 159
